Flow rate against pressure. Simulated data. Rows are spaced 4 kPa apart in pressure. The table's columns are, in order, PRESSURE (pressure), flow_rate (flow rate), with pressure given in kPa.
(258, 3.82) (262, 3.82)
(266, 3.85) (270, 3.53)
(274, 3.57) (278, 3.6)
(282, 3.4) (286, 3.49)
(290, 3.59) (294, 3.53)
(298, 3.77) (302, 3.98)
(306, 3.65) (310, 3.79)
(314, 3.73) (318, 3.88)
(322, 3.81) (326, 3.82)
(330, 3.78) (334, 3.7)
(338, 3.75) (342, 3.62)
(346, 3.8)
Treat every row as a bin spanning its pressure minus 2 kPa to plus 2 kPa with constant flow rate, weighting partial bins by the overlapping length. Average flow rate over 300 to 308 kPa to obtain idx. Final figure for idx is 3.81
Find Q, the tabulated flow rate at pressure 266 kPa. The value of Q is 3.85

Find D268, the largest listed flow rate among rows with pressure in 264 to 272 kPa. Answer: 3.85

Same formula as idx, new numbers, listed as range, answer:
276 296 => 3.52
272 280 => 3.58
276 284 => 3.5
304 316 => 3.72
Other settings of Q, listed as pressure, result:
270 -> 3.53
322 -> 3.81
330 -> 3.78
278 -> 3.6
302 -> 3.98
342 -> 3.62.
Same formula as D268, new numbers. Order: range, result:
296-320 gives 3.98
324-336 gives 3.82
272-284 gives 3.6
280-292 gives 3.59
